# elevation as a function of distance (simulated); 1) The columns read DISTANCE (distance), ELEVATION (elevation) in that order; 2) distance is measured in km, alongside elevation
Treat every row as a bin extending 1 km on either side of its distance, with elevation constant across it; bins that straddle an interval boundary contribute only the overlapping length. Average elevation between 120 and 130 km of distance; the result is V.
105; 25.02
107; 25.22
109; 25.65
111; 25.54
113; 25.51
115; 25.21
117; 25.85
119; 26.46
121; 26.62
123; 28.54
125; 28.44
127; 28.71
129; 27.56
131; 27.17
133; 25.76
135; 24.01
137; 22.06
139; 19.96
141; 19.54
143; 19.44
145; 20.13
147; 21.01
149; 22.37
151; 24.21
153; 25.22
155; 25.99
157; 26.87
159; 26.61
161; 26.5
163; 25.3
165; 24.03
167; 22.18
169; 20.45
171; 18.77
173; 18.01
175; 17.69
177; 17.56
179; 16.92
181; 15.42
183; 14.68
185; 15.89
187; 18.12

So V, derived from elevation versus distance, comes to 28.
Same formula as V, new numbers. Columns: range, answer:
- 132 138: 23.9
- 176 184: 16.1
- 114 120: 25.8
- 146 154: 23.2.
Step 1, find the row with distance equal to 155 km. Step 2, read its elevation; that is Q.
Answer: 25.99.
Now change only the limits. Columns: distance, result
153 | 25.22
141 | 19.54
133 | 25.76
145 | 20.13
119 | 26.46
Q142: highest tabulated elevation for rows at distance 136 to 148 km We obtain 22.06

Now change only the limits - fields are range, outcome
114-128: 28.71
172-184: 18.01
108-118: 25.85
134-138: 24.01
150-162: 26.87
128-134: 27.56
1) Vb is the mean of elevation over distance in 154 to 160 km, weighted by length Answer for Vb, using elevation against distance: 26.5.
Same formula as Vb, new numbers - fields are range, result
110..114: 25.5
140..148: 20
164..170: 22.2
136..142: 20.5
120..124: 27.6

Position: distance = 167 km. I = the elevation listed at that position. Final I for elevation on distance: 22.18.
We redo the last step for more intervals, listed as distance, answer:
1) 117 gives 25.85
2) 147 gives 21.01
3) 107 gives 25.22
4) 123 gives 28.54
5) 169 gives 20.45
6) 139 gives 19.96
